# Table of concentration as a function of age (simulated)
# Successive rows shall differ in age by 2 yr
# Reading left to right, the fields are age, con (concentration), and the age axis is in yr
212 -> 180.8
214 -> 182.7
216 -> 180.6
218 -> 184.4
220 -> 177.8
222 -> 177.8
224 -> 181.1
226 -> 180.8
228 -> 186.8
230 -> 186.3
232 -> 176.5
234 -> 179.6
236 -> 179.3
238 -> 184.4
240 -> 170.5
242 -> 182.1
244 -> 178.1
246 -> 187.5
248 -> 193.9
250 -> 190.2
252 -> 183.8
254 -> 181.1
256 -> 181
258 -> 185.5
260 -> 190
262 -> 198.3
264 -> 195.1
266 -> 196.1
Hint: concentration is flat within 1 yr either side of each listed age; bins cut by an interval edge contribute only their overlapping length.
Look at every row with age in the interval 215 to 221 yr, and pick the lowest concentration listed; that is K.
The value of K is 177.8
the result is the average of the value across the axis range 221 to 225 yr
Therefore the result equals 179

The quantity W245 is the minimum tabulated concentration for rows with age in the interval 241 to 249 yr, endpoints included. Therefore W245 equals 178.1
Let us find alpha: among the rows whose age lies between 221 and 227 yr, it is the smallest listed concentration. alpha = 177.8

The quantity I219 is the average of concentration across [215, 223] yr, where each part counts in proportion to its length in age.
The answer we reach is 180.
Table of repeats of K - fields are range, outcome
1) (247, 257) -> 181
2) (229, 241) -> 170.5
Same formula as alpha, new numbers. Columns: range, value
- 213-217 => 180.6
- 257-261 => 185.5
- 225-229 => 180.8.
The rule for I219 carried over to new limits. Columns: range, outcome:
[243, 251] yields 187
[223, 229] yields 183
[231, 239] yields 180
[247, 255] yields 187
